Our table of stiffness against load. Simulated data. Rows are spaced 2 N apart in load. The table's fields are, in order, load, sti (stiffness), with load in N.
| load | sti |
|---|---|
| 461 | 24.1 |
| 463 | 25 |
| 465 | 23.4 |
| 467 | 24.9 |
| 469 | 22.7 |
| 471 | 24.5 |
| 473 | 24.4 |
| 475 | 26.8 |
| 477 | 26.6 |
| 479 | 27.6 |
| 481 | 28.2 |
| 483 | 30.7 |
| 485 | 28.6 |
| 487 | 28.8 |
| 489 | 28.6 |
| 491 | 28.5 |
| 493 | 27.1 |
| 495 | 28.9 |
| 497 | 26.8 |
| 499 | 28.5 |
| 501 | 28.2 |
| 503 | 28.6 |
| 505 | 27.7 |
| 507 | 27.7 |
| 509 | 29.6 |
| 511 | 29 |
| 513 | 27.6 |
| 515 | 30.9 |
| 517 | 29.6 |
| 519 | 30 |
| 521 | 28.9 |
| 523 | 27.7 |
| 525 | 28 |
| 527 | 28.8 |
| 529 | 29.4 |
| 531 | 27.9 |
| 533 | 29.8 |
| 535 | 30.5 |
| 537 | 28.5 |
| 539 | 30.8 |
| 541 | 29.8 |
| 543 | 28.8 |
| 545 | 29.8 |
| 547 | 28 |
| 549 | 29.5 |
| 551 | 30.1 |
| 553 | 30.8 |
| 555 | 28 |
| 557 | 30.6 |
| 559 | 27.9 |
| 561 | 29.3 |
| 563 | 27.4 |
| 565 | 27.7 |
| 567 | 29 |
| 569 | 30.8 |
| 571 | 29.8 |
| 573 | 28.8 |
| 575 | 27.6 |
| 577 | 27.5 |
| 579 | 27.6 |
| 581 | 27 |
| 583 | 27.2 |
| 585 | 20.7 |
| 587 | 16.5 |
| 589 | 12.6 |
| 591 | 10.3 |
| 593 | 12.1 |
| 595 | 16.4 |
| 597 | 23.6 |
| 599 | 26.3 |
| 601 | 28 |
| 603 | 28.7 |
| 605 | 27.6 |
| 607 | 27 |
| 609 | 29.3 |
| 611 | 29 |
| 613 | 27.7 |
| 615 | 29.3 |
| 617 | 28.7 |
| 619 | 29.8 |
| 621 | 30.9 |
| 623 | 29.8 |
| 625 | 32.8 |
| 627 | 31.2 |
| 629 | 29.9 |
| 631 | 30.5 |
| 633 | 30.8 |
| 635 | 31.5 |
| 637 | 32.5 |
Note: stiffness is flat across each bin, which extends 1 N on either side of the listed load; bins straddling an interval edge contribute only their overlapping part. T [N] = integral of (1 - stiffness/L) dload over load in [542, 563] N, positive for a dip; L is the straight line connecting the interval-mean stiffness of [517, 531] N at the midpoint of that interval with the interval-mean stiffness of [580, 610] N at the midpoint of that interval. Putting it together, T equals -2.4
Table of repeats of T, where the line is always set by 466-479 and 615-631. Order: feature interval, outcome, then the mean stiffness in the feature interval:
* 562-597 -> 6.5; 23.5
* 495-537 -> -3.3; 28.8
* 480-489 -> -1.2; 29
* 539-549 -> -0.6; 29.3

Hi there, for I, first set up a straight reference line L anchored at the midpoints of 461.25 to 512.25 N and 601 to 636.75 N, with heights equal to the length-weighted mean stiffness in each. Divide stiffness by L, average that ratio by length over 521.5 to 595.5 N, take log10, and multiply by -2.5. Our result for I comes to 0.07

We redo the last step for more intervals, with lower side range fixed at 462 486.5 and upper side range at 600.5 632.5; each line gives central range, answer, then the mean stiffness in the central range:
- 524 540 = -0.07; 29.2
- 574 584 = 0.05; 27.4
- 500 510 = -0.06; 28.4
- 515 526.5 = -0.07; 29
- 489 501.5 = -0.06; 28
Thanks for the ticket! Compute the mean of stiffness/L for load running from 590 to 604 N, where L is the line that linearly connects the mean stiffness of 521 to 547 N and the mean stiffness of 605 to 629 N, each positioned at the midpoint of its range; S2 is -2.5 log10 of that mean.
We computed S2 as 0.38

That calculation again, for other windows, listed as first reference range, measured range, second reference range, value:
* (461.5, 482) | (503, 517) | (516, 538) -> -0.03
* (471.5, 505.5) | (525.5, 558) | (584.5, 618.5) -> -0.15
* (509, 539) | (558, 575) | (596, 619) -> -0.01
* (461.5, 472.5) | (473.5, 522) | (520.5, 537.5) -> -0.08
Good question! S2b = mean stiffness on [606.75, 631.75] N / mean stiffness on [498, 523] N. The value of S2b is 1.0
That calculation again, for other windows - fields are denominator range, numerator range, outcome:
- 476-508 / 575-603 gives 0.77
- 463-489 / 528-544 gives 1.11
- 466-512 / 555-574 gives 1.05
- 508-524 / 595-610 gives 0.91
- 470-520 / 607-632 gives 1.06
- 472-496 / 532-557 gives 1.06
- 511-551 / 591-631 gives 0.92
